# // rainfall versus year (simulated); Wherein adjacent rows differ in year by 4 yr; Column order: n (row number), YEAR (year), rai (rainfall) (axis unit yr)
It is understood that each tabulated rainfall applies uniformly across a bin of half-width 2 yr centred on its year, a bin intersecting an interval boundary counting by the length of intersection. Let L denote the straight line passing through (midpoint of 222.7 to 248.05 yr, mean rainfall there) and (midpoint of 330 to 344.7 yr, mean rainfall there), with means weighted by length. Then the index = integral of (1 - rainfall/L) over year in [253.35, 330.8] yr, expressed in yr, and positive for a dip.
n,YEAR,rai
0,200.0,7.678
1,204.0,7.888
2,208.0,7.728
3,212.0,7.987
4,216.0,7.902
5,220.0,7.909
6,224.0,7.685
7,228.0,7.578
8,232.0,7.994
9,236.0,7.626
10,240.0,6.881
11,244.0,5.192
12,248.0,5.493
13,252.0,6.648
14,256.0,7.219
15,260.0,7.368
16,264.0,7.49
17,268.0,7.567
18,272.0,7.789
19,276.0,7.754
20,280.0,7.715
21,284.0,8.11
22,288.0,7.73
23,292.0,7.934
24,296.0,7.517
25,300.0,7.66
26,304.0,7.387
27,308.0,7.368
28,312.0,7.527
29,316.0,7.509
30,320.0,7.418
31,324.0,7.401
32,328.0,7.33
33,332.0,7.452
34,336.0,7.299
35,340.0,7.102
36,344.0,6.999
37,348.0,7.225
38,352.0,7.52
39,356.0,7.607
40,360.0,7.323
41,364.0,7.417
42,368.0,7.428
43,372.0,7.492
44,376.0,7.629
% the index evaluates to -4.6 yr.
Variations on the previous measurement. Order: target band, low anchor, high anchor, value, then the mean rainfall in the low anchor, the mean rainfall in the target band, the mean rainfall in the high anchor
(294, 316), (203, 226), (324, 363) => -0.04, 7.85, 7.49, 7.32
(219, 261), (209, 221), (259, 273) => 3.88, 7.92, 7.03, 7.55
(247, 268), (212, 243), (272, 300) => 1.96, 7.6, 6.98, 7.78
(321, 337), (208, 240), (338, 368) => 0.05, 7.75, 7.38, 7.32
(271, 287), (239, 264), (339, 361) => -2.59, 6.53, 7.84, 7.3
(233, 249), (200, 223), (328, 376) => 2.68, 7.86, 6.45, 7.36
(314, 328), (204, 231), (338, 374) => 0.07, 7.81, 7.43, 7.35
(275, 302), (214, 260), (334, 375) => -2.09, 7.11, 7.78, 7.35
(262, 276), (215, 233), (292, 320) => 0.02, 7.8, 7.64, 7.52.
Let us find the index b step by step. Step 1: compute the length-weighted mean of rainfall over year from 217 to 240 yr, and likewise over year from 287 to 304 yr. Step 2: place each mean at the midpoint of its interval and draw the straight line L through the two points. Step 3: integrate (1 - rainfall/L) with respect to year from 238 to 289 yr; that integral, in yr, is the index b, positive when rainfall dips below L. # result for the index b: 3.6 yr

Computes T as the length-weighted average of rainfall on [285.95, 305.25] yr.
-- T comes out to 7.66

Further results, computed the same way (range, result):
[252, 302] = 7.61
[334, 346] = 7.13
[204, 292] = 7.42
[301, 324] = 7.45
